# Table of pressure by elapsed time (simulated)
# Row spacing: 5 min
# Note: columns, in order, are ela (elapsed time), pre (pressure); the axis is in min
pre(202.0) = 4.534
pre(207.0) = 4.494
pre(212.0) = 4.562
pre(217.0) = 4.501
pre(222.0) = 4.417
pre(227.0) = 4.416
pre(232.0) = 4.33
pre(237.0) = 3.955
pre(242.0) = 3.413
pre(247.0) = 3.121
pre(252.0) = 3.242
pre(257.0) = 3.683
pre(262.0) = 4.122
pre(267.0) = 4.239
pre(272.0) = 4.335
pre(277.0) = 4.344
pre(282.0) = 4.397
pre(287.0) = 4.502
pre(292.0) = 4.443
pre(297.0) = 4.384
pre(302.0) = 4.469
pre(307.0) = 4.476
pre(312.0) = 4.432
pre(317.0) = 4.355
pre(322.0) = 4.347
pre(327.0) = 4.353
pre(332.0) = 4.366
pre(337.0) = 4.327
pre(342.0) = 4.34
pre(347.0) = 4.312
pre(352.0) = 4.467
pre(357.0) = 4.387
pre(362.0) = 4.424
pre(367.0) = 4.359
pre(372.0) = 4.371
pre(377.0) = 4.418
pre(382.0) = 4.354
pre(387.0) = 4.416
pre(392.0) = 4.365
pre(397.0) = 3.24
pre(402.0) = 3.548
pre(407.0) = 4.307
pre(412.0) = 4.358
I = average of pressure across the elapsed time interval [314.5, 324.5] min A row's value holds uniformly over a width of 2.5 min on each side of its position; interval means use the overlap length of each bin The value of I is 4.35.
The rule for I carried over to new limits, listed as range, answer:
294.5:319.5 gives 4.42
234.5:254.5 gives 3.43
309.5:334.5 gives 4.37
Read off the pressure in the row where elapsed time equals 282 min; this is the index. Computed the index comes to 4.397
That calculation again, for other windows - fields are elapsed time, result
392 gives 4.365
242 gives 3.413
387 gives 4.416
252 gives 3.242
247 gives 3.121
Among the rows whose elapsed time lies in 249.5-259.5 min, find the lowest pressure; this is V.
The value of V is 3.242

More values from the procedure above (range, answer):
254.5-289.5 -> 3.683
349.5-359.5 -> 4.387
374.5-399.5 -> 3.24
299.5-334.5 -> 4.347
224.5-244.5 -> 3.413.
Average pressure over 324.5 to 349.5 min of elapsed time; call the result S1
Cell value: 4.34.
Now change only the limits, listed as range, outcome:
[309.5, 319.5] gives 4.39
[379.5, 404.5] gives 3.98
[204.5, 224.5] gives 4.49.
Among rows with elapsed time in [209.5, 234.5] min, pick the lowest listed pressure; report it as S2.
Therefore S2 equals 4.33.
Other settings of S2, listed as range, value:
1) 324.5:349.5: 4.312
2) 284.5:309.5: 4.384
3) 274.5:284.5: 4.344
